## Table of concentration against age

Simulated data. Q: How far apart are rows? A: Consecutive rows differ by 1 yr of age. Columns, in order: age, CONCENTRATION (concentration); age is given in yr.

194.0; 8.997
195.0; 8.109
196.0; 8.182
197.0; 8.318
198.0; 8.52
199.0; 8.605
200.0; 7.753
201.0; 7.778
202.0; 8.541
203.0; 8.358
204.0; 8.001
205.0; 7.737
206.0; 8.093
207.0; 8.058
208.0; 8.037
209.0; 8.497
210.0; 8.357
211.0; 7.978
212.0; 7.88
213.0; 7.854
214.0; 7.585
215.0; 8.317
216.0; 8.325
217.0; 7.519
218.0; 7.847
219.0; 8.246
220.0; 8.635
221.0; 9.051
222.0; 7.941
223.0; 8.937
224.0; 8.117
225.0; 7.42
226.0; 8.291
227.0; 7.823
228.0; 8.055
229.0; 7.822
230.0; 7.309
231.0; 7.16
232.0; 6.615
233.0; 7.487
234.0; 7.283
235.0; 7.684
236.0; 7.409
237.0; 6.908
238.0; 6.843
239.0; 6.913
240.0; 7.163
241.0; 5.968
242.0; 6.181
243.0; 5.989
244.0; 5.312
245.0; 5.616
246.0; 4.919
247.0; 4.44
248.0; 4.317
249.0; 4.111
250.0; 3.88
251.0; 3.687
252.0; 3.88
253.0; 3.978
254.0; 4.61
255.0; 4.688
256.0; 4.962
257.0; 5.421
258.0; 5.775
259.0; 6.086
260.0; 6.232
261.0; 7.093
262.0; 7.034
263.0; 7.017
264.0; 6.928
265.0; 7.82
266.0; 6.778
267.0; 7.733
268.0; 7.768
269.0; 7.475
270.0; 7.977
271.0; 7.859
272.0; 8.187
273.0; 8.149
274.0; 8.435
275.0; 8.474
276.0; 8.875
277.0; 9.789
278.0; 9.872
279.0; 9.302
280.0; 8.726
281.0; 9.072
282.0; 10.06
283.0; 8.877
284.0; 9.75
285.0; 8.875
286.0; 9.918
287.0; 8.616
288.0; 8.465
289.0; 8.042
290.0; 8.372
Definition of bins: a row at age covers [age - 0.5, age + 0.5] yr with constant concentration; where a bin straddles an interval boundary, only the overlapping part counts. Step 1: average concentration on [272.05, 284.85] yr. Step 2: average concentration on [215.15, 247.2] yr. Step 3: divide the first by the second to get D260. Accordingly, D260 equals 1.25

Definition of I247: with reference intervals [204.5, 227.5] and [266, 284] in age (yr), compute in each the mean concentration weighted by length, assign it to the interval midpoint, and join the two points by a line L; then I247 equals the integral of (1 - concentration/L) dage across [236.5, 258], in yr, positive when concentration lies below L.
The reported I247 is 8.0 yr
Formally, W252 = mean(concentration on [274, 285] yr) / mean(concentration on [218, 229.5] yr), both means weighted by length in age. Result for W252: 1.13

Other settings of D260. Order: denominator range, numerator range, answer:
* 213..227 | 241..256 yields 0.58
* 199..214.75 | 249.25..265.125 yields 0.68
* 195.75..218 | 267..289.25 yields 1.08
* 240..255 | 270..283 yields 1.83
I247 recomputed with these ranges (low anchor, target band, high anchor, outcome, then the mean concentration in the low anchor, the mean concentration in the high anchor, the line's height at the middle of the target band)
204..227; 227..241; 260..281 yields 1.45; 8.11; 8.04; 8.09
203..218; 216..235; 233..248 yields -1.88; 8.02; 6.3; 7.16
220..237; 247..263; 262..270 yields 5.11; 7.78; 7.38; 7.49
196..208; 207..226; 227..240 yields -0.94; 8.16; 7.31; 7.76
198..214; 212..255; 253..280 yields 5.66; 8.1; 7.28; 7.73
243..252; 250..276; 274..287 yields 1.14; 4.58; 9.24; 6.77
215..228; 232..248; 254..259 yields 0.75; 8.18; 5.24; 6.63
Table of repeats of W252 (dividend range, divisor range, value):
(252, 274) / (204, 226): 0.82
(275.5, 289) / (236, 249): 1.57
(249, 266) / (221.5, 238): 0.73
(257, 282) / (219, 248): 1.11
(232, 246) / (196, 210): 0.81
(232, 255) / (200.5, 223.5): 0.69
